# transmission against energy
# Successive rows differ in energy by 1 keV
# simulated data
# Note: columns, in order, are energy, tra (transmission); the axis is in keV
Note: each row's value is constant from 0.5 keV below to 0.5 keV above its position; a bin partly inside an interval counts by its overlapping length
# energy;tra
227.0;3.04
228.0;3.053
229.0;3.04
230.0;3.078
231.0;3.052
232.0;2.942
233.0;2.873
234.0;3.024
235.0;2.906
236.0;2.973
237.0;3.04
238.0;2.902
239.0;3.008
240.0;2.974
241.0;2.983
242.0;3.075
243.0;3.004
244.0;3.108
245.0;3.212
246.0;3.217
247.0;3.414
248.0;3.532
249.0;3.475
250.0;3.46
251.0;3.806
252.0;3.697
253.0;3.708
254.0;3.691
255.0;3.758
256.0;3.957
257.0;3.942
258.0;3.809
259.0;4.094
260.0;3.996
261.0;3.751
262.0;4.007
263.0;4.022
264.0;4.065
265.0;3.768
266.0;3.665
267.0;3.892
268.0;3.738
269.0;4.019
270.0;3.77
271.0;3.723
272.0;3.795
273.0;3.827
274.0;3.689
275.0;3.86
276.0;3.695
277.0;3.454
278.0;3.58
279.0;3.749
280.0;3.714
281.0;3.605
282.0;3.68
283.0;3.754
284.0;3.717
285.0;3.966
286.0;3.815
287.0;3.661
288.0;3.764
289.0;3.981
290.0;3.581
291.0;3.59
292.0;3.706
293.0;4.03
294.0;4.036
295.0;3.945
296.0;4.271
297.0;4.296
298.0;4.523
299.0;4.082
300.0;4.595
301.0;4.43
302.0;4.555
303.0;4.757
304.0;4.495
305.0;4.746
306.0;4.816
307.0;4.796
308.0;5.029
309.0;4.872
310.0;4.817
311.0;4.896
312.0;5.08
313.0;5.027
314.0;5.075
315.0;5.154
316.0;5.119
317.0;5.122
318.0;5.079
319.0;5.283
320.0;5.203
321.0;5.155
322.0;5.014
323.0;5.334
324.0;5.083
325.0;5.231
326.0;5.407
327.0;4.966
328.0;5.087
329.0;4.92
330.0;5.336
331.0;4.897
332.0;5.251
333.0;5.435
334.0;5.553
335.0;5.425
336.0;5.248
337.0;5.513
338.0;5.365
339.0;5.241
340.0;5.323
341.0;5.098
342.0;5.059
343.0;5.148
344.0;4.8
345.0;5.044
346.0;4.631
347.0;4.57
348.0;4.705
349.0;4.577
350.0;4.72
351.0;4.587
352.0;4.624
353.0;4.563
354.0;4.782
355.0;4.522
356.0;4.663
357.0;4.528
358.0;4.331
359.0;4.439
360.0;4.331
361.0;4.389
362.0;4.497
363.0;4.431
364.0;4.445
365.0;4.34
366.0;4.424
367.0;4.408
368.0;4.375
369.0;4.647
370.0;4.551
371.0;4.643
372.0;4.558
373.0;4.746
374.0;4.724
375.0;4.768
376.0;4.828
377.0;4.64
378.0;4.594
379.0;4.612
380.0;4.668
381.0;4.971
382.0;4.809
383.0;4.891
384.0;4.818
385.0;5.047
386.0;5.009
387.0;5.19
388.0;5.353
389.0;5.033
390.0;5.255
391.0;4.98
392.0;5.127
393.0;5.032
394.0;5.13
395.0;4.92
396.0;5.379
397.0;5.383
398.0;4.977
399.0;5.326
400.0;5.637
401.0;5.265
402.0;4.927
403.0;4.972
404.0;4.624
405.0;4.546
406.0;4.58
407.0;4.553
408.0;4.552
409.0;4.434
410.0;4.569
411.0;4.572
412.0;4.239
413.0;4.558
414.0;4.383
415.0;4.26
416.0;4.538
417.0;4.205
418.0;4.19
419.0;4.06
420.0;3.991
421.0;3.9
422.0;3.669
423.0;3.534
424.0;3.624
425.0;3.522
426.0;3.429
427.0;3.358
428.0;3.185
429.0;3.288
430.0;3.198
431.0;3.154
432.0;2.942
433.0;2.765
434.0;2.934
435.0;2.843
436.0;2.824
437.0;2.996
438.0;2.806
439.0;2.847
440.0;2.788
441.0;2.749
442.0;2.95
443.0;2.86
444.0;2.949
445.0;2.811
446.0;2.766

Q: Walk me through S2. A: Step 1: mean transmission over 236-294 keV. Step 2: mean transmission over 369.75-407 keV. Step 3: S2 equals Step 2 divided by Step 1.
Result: 1.36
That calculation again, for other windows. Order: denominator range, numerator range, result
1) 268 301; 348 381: 1.18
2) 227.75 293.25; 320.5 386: 1.36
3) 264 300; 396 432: 1.11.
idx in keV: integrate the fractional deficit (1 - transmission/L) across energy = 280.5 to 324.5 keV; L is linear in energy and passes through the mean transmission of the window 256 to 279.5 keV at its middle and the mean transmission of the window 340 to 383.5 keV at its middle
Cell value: -3.70 keV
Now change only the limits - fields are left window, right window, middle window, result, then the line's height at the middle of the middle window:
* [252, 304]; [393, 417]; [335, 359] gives -2.6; 4.39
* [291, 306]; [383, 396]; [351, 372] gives 1.5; 4.84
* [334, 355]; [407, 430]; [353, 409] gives -3.9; 4.48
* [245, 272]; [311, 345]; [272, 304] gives 3.1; 4.36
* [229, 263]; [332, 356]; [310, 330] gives -2.3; 4.59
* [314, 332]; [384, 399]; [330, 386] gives 3.8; 5.13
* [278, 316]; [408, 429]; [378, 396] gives -4.0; 4.08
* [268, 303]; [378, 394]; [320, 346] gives -4.6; 4.41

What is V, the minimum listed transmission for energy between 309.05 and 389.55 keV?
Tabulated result 4.331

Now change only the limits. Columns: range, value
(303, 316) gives 4.495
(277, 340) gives 3.454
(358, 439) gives 2.765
